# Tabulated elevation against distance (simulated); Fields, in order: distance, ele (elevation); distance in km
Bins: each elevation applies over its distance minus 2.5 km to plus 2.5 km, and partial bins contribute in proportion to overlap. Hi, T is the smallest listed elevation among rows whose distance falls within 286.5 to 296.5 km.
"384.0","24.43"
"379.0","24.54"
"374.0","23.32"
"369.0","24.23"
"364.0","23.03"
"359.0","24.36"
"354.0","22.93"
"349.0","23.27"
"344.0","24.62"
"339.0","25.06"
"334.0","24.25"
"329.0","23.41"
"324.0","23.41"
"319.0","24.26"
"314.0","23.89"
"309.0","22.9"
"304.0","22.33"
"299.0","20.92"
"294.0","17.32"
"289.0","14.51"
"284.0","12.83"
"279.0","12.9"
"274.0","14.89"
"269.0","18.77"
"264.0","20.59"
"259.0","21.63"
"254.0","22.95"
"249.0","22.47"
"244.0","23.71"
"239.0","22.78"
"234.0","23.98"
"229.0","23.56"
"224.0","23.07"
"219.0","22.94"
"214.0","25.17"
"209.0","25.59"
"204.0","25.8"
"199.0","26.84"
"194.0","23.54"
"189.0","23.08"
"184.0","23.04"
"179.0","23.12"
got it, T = 14.51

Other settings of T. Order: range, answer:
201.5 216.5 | 25.17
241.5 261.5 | 21.63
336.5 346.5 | 24.62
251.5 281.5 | 12.9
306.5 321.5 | 22.9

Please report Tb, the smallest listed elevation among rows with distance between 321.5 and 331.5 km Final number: 23.41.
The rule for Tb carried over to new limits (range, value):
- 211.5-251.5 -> 22.47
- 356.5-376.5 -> 23.03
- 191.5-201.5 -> 23.54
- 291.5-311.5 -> 17.32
